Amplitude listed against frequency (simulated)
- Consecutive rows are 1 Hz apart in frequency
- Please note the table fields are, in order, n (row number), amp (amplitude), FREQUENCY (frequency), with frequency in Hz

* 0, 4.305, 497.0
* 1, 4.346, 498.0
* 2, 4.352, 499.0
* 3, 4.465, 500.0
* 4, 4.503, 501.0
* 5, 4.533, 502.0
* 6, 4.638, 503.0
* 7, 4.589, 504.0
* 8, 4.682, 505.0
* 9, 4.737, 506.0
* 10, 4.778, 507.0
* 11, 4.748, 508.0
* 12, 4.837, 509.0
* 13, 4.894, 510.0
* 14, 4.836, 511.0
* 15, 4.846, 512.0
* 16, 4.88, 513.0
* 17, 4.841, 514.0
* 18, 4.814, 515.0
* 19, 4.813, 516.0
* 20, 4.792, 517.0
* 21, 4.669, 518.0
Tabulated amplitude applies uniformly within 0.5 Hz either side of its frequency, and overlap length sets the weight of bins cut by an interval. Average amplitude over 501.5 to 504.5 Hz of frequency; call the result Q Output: 4.59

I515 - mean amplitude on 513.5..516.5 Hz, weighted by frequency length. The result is 4.82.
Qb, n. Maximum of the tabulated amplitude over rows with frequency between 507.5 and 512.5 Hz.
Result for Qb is 4.894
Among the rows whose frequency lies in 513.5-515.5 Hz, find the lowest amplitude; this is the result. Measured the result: 4.814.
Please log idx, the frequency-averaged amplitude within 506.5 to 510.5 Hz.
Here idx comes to 4.81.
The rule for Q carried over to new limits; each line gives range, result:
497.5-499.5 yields 4.35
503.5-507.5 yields 4.7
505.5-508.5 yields 4.75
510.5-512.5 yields 4.84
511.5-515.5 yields 4.85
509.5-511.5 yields 4.87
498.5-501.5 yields 4.44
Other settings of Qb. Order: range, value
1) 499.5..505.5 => 4.682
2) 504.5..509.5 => 4.837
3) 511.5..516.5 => 4.88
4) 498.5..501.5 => 4.503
